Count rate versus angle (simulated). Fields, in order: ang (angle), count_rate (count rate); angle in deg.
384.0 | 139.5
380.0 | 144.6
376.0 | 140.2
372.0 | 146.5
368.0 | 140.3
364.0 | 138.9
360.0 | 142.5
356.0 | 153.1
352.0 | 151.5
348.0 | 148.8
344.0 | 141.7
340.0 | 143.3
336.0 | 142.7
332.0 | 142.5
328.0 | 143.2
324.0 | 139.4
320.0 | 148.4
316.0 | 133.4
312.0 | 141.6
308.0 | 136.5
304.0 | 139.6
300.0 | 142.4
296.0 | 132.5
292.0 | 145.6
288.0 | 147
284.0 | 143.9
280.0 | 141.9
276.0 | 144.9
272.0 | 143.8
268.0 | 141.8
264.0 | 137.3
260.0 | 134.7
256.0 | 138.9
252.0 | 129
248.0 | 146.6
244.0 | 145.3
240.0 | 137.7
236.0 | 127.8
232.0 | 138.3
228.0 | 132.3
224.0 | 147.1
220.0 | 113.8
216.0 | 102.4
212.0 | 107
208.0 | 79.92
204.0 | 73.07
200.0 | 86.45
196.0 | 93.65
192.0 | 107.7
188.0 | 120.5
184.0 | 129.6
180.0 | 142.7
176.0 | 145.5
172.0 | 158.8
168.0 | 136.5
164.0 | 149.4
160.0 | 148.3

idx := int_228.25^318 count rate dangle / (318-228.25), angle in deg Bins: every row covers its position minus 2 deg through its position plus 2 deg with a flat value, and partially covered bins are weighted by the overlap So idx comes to 139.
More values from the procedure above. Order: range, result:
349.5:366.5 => 146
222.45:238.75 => 136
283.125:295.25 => 144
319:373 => 144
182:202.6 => 107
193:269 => 121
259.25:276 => 140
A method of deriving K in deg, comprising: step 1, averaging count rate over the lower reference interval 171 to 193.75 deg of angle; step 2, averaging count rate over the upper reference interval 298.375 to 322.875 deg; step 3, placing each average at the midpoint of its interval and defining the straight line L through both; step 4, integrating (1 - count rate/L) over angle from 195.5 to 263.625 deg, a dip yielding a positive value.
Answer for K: 7.7 deg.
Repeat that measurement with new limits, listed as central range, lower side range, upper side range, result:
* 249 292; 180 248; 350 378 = -4.49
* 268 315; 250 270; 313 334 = -0.95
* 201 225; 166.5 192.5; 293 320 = 6.21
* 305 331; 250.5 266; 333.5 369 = 0.17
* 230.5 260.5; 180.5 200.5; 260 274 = -1.21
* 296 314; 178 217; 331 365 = -0.76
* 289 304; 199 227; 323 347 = -1.21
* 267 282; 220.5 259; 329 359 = -0.34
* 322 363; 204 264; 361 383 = -1.83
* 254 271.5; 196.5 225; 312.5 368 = -3.21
